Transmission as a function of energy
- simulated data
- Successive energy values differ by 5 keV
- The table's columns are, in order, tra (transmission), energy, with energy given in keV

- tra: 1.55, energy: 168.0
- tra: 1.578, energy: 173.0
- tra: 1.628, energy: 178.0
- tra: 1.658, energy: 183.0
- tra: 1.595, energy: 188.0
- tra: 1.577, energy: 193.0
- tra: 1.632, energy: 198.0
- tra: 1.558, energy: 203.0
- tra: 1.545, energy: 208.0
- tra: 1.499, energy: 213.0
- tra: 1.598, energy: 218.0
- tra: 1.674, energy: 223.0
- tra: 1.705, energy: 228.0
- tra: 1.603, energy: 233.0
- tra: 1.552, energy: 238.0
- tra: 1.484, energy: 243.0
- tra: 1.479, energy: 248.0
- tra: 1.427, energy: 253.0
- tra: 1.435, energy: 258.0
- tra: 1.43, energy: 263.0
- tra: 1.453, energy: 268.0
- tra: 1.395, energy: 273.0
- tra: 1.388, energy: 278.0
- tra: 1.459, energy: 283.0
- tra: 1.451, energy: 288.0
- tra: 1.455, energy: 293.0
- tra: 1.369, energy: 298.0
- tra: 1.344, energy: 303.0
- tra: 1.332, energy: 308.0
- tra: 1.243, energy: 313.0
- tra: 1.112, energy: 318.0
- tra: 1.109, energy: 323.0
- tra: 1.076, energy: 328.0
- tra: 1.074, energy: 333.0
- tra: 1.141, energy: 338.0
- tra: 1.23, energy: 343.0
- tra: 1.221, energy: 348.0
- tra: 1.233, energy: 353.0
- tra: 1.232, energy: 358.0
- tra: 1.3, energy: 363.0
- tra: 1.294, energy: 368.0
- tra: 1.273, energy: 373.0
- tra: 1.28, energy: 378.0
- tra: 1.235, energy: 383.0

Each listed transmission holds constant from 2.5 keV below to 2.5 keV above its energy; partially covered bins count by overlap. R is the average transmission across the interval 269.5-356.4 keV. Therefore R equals 1.27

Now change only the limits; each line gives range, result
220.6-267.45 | 1.53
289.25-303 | 1.4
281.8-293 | 1.45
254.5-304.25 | 1.42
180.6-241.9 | 1.6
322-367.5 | 1.19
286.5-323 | 1.31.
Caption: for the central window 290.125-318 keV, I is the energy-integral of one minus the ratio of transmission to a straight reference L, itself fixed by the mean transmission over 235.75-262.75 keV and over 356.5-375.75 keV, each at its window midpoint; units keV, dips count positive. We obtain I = 1.05 keV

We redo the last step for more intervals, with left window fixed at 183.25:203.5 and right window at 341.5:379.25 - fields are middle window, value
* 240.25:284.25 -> 0.6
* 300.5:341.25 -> 4.9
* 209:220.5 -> 0.1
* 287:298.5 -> -0.3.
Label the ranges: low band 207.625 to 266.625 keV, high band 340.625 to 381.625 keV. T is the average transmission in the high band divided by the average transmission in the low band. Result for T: 0.82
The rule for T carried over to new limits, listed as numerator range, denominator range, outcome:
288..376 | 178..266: 0.80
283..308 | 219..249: 0.88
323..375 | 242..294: 0.83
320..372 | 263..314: 0.85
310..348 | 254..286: 0.80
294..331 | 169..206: 0.77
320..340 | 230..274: 0.74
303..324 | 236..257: 0.83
